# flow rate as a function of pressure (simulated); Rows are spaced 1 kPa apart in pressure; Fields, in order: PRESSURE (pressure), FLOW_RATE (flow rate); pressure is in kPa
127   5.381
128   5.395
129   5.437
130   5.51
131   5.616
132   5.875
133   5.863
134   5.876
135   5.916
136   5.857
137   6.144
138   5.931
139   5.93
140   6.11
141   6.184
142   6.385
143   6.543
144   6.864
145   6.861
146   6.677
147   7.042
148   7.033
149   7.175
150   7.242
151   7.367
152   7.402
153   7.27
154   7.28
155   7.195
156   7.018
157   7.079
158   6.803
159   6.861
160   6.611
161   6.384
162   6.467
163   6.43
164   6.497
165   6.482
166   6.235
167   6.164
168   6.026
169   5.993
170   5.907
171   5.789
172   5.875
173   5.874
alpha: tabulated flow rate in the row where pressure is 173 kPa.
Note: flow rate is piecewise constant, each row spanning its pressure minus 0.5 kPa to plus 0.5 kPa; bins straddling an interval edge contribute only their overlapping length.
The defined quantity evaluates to 5.874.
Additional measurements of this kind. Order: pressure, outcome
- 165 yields 6.482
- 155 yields 7.195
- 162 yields 6.467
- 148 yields 7.033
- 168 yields 6.026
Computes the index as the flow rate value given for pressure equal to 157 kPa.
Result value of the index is 7.079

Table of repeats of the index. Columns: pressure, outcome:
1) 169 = 5.993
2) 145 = 6.861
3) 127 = 5.381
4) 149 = 7.175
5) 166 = 6.235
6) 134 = 5.876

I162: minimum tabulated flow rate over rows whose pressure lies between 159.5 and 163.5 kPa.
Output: 6.384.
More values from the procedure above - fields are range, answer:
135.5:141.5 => 5.857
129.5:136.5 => 5.51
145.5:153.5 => 6.677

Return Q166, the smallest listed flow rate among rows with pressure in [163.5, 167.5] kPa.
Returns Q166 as 6.164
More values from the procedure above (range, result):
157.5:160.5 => 6.611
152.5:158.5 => 6.803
